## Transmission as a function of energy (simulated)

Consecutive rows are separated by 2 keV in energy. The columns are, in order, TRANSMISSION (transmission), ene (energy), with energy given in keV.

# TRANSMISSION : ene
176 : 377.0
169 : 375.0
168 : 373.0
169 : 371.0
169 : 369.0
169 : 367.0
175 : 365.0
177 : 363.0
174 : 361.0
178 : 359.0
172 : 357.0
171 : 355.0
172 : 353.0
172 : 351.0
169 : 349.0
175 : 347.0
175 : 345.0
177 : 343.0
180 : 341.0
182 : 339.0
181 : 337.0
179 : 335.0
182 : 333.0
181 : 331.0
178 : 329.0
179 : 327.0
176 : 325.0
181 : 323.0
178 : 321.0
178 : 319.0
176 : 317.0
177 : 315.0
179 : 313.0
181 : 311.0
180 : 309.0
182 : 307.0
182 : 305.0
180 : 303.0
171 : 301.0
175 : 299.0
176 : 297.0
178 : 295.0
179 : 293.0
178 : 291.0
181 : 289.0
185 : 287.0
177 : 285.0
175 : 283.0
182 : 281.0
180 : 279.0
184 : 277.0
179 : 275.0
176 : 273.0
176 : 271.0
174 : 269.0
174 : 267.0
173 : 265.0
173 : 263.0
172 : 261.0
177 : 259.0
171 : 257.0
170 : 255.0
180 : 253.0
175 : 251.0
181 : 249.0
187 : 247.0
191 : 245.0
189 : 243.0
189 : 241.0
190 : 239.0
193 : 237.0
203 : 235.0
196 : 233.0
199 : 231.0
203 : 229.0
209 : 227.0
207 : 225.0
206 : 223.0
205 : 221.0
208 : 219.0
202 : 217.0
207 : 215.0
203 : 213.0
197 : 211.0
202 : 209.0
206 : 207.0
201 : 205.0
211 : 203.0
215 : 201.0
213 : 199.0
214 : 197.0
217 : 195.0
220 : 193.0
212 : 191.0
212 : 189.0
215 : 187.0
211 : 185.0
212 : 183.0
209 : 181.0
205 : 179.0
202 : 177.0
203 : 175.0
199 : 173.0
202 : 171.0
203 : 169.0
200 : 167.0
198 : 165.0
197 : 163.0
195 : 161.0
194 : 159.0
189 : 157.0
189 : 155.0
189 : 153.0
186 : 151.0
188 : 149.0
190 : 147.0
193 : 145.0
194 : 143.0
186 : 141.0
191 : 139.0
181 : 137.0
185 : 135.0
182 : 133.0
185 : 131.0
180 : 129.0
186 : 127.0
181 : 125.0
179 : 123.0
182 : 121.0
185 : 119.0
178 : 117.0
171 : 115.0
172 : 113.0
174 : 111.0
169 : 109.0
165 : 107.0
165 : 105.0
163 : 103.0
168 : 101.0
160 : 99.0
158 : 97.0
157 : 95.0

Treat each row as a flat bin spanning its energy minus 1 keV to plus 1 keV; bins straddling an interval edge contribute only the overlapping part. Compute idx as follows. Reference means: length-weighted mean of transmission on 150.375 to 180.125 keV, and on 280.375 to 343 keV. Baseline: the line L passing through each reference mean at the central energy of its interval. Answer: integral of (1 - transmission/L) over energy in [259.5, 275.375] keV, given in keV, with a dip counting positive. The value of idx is 0.8 keV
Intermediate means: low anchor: 197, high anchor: 179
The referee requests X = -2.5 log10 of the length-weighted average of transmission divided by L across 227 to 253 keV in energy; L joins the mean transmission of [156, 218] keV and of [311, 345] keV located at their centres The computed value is 0.02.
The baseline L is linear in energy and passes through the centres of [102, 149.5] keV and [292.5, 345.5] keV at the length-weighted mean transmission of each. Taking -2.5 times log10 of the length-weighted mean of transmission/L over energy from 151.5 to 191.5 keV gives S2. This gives -0.12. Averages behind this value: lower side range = 180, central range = 201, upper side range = 179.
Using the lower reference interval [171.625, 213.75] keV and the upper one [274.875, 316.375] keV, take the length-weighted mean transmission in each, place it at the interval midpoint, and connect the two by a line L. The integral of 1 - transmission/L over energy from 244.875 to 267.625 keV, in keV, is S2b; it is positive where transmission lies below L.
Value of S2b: 1.7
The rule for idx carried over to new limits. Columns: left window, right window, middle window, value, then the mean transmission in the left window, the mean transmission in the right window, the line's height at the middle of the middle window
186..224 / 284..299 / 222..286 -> 2.4 keV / 209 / 179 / 192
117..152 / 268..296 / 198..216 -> -2.4 keV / 185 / 179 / 182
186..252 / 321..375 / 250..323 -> 4.2 keV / 202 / 175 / 188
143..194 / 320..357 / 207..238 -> -1.6 keV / 200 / 177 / 193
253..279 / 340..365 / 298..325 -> -0.6 keV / 175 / 174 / 175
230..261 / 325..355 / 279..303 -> 0.4 keV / 186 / 177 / 181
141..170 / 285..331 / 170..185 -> -1.1 keV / 193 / 179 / 191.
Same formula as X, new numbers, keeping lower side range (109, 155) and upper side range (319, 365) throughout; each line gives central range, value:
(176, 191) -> -0.155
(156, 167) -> -0.073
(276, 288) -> -0.011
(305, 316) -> -0.014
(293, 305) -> 0.008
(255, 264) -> 0.040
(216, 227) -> -0.143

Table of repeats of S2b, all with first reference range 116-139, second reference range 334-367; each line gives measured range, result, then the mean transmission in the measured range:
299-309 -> -0.1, 178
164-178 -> -1.5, 201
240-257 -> -0.3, 182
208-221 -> -1.7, 203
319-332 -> -0.2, 179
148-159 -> -0.4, 189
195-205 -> -1.8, 212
